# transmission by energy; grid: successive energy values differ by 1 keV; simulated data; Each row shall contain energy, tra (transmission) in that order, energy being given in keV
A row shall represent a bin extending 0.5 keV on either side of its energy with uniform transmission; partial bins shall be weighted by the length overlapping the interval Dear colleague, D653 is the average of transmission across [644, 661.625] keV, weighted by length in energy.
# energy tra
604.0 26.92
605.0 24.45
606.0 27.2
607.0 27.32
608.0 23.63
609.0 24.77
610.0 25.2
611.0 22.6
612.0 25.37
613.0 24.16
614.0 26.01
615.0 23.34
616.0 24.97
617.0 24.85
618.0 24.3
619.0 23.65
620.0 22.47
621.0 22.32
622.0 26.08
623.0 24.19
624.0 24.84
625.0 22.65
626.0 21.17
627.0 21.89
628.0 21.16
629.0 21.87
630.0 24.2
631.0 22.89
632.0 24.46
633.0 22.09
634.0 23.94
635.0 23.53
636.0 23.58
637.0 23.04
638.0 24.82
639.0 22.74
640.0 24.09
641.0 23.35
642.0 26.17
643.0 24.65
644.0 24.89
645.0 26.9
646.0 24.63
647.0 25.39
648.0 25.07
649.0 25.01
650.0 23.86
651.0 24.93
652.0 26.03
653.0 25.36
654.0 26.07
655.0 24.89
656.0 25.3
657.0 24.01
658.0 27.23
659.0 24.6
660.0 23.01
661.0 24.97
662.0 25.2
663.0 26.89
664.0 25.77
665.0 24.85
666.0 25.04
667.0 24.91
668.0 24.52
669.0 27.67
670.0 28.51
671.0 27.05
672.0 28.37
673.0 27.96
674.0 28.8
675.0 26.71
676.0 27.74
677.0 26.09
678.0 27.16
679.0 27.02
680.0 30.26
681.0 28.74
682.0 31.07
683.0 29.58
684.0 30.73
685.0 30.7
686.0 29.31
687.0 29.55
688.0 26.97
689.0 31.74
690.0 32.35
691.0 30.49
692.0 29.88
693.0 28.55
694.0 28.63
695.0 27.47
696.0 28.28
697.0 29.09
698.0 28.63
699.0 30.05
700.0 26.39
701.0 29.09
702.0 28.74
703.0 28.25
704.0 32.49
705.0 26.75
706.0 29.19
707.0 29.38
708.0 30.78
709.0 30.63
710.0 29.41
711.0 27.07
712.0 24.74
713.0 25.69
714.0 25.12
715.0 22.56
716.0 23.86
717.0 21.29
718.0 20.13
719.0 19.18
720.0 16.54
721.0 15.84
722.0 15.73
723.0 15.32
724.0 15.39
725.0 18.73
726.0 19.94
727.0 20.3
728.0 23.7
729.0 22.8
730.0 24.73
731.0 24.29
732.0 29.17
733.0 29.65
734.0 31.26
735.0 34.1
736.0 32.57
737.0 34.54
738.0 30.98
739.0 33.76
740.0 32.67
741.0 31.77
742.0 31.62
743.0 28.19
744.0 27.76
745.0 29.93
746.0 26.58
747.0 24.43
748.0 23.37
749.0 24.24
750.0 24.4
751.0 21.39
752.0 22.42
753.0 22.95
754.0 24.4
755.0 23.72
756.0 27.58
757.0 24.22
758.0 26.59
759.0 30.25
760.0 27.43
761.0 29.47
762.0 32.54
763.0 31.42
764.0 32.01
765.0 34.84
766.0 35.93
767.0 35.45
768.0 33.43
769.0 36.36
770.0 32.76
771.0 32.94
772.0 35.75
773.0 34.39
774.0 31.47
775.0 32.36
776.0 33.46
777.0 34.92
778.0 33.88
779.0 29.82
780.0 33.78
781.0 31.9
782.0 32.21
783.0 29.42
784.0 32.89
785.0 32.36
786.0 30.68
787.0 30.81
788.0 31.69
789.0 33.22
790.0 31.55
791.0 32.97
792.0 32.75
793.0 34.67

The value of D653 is 25.1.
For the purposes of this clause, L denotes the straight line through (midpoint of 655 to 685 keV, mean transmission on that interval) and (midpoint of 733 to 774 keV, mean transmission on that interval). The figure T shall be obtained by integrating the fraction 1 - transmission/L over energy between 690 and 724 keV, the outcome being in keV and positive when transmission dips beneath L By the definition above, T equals 2.7 keV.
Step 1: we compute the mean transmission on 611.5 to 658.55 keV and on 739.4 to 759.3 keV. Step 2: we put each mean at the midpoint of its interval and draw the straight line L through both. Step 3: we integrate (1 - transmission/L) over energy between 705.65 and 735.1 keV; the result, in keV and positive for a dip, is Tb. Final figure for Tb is 2.4 keV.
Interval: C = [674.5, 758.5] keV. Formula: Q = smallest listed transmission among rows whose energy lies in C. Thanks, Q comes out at 15.32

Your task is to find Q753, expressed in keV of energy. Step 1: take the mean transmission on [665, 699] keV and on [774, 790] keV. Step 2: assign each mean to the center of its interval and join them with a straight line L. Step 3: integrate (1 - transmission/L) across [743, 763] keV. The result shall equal 3.2 keV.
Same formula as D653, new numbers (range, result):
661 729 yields 26.3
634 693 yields 26.5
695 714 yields 28.5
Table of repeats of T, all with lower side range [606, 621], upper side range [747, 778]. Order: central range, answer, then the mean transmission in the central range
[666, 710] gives -2.6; 28.7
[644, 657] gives 0.3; 25.2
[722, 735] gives 2.5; 23.1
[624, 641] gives 1.4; 23.1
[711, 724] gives 3.5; 20.6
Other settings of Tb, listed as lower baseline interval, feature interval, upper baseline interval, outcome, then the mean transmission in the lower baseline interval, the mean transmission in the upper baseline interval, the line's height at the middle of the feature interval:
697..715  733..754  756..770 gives 1.3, 28.2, 31.4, 30.3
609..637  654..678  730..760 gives -1.0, 23.6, 27.8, 25.1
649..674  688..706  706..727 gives -4.2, 25.8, 22.5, 23.6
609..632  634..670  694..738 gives -0.9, 23.7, 25.7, 24.3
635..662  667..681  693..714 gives -0.5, 24.8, 28.5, 26.5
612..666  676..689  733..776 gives -1.3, 24.3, 29.9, 26.4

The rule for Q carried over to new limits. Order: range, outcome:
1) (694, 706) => 26.39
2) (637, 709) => 22.74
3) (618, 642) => 21.16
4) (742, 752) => 21.39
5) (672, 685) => 26.09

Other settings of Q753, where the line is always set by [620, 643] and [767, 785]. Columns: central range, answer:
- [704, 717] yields 0.73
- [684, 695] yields -0.99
